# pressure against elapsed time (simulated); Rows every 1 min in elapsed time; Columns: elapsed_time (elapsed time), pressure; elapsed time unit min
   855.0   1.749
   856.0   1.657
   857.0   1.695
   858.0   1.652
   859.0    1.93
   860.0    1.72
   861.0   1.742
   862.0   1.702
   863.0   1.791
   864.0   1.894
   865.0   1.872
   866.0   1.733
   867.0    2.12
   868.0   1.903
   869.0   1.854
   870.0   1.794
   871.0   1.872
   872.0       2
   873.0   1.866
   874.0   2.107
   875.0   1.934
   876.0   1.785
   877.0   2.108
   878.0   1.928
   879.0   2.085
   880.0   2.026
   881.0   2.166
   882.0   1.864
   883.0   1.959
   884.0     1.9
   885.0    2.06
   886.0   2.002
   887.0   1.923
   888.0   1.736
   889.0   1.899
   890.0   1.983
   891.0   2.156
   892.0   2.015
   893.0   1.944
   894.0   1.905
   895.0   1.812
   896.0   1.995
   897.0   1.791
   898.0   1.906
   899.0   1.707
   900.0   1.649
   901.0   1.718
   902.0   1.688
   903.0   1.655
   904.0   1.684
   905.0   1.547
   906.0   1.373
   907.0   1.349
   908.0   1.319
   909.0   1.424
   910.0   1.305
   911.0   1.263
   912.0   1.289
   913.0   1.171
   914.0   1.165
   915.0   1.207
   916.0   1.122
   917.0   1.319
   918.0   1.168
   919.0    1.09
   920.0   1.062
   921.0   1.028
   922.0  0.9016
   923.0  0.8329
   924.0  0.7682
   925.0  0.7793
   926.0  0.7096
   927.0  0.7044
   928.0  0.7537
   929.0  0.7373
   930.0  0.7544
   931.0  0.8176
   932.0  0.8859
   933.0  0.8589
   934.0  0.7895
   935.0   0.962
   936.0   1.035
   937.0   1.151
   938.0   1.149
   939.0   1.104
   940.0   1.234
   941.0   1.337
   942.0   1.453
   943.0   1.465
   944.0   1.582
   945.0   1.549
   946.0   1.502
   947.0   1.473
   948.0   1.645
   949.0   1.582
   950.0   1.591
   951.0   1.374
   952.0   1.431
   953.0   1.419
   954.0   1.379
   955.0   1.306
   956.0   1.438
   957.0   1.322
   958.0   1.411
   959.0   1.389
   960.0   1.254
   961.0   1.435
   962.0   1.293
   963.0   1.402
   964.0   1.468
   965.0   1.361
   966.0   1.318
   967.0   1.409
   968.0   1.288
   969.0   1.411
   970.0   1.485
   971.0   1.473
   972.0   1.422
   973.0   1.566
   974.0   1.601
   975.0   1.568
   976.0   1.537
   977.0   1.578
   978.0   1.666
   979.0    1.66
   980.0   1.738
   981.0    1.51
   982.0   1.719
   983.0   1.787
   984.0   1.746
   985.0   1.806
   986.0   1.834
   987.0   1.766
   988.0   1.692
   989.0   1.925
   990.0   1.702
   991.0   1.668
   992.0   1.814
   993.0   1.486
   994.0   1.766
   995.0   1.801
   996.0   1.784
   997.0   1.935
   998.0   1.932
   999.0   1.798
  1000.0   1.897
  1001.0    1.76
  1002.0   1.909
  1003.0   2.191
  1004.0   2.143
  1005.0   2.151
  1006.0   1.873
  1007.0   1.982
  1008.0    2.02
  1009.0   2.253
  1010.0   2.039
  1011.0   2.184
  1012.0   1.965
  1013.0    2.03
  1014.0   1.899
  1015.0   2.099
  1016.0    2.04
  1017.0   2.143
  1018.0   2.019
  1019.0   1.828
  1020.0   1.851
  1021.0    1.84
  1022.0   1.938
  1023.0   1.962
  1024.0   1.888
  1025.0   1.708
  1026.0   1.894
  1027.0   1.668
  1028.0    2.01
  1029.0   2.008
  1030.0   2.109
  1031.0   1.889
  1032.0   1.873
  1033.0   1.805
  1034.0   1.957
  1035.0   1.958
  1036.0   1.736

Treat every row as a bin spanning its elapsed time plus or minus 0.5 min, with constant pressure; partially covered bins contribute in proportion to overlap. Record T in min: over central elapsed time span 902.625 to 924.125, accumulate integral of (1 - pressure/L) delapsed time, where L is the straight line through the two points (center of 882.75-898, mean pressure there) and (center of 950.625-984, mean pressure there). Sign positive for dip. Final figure 6.8 min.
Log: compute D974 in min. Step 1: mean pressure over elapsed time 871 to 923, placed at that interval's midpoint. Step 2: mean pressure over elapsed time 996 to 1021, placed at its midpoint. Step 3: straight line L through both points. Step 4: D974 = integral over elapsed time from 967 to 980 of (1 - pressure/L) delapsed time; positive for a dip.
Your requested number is 2.5 min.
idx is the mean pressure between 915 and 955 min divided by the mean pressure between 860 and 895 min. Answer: 0.59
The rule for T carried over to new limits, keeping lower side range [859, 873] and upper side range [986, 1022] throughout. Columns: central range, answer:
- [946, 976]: 7.3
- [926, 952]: 9.8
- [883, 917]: 3.8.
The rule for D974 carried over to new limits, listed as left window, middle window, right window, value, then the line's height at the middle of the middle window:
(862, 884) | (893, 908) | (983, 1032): 1.8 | 1.93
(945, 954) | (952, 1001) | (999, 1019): 4.4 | 1.74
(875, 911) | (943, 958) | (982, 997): 2.6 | 1.78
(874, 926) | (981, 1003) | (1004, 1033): 1.1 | 1.89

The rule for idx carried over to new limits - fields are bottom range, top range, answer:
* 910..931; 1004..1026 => 2.00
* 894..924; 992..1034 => 1.39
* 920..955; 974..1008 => 1.57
